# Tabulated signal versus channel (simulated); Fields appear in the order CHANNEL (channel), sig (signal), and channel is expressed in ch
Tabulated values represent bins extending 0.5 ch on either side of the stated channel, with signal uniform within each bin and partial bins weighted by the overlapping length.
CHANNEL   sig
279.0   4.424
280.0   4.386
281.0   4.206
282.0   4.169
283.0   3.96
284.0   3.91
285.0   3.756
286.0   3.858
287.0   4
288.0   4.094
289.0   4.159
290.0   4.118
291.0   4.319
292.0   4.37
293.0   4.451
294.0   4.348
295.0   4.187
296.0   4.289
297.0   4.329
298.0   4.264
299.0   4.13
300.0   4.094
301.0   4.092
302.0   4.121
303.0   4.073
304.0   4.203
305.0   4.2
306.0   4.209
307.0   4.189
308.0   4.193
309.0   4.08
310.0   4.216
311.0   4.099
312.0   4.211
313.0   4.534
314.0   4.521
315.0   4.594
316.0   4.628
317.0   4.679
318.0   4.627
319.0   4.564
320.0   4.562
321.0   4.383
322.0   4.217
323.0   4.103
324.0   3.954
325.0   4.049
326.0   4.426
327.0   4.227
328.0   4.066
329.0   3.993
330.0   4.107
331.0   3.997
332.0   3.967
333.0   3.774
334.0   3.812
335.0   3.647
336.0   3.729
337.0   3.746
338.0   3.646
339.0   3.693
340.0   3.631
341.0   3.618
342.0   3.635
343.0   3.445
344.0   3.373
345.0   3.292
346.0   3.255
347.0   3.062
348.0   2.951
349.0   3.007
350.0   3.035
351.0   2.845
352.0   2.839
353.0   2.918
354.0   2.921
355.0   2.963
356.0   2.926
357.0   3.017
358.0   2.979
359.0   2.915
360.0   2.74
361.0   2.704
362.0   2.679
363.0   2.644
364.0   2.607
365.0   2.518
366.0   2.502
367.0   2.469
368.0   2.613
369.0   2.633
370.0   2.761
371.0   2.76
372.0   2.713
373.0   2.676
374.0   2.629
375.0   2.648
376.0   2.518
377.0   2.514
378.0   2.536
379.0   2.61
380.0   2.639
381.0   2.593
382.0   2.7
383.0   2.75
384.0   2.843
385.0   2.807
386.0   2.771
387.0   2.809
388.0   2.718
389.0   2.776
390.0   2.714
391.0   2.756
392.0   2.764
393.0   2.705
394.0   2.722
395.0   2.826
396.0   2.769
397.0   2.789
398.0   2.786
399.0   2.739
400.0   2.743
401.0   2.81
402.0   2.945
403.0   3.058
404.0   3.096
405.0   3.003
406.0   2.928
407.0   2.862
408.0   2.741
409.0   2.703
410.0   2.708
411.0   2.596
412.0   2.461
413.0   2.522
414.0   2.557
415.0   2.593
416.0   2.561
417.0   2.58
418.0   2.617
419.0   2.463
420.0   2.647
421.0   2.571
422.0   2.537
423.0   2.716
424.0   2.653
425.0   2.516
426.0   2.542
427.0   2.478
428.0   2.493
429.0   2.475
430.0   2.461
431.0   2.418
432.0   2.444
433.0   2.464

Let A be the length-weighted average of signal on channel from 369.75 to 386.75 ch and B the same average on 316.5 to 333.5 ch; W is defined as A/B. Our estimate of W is 0.63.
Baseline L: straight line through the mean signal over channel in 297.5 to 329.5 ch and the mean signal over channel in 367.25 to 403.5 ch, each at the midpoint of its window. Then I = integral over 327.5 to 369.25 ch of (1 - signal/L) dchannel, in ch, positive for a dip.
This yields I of 3.8 ch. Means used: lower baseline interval 4.27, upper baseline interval 2.72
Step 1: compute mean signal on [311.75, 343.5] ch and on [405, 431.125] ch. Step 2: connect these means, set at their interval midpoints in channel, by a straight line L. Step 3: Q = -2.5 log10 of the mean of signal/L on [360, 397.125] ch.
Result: 0.20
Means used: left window 4.09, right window 2.6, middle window 2.68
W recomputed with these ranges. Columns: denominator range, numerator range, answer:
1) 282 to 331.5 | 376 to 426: 0.64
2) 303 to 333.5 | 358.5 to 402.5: 0.64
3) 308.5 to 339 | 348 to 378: 0.66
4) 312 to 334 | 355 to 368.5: 0.64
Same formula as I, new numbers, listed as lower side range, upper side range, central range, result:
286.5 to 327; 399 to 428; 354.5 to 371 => 3.40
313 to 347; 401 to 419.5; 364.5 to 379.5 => 3.25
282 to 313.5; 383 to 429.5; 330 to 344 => -0.32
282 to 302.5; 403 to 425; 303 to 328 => -2.91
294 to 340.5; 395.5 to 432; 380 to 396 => 1.65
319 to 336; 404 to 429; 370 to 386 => 2.89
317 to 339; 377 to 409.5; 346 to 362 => 2.86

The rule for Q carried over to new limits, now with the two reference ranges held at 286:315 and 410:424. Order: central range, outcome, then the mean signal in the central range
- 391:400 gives 0.05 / 2.76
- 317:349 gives -0.02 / 3.86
